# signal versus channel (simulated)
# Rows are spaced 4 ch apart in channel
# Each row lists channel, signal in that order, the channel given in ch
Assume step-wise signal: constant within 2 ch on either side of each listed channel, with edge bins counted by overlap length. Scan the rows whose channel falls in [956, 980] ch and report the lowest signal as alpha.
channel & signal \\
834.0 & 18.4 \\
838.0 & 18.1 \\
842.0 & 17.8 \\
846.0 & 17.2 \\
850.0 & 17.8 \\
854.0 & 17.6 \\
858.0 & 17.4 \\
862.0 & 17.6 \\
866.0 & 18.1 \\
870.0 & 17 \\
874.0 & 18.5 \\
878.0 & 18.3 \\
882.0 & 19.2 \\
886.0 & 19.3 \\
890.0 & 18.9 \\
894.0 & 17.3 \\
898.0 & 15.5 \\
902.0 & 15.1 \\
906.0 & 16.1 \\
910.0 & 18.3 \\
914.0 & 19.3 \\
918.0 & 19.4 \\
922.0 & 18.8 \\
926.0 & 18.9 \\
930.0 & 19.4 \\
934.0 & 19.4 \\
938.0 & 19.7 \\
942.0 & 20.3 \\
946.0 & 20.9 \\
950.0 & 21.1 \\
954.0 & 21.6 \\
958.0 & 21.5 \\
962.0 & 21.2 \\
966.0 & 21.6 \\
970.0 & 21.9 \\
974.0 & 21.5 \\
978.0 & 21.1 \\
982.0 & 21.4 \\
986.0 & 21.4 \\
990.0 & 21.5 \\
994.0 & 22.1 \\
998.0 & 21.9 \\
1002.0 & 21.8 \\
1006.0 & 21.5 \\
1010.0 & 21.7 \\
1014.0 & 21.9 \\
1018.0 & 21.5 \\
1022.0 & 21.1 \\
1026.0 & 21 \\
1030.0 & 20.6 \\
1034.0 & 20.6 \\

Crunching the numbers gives 21.1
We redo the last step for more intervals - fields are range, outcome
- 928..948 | 19.4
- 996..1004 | 21.8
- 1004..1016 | 21.5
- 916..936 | 18.8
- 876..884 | 18.3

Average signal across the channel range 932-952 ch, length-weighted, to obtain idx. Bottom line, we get 20.3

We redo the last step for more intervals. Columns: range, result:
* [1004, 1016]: 21.7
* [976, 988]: 21.3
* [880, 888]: 19.2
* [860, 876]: 17.8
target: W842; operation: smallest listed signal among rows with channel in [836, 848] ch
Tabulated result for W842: 17.2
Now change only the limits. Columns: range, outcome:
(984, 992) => 21.4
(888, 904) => 15.1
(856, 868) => 17.4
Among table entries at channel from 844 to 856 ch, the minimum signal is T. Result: 17.2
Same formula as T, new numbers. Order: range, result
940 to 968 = 20.3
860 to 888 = 17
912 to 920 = 19.3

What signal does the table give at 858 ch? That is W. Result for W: 17.4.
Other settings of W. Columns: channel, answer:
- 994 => 22.1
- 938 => 19.7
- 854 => 17.6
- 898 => 15.5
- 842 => 17.8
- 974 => 21.5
